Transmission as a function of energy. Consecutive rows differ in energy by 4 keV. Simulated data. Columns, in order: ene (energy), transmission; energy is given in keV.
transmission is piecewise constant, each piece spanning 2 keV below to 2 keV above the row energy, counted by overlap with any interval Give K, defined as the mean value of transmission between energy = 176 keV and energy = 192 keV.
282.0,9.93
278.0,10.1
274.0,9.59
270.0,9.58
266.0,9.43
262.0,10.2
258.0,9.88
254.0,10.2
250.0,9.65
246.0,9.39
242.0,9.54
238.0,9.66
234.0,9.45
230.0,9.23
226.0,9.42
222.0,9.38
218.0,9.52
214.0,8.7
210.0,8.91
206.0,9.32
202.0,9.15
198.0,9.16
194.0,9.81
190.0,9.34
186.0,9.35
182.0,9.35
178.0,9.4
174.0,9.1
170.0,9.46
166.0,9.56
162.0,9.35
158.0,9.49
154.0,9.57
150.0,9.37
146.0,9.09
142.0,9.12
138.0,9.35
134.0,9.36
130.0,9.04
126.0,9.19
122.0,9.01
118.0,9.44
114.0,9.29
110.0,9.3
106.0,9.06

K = 9.36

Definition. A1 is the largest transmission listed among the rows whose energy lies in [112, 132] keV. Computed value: 9.44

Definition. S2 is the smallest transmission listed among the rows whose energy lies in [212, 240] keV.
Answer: 8.7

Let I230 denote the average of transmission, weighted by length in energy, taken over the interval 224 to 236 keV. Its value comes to 9.37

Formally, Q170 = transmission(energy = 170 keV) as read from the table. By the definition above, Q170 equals 9.46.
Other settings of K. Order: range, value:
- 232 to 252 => 9.54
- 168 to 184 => 9.33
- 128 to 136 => 9.2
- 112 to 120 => 9.36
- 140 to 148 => 9.11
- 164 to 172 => 9.51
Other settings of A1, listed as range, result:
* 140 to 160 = 9.57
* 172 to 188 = 9.4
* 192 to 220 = 9.81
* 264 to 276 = 9.59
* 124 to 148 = 9.36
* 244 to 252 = 9.65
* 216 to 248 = 9.66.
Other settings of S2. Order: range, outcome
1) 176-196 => 9.34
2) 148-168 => 9.35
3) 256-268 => 9.43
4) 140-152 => 9.09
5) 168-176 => 9.1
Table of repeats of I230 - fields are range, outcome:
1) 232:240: 9.55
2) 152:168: 9.49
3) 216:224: 9.45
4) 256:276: 9.74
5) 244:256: 9.75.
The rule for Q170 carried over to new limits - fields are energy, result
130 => 9.04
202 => 9.15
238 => 9.66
